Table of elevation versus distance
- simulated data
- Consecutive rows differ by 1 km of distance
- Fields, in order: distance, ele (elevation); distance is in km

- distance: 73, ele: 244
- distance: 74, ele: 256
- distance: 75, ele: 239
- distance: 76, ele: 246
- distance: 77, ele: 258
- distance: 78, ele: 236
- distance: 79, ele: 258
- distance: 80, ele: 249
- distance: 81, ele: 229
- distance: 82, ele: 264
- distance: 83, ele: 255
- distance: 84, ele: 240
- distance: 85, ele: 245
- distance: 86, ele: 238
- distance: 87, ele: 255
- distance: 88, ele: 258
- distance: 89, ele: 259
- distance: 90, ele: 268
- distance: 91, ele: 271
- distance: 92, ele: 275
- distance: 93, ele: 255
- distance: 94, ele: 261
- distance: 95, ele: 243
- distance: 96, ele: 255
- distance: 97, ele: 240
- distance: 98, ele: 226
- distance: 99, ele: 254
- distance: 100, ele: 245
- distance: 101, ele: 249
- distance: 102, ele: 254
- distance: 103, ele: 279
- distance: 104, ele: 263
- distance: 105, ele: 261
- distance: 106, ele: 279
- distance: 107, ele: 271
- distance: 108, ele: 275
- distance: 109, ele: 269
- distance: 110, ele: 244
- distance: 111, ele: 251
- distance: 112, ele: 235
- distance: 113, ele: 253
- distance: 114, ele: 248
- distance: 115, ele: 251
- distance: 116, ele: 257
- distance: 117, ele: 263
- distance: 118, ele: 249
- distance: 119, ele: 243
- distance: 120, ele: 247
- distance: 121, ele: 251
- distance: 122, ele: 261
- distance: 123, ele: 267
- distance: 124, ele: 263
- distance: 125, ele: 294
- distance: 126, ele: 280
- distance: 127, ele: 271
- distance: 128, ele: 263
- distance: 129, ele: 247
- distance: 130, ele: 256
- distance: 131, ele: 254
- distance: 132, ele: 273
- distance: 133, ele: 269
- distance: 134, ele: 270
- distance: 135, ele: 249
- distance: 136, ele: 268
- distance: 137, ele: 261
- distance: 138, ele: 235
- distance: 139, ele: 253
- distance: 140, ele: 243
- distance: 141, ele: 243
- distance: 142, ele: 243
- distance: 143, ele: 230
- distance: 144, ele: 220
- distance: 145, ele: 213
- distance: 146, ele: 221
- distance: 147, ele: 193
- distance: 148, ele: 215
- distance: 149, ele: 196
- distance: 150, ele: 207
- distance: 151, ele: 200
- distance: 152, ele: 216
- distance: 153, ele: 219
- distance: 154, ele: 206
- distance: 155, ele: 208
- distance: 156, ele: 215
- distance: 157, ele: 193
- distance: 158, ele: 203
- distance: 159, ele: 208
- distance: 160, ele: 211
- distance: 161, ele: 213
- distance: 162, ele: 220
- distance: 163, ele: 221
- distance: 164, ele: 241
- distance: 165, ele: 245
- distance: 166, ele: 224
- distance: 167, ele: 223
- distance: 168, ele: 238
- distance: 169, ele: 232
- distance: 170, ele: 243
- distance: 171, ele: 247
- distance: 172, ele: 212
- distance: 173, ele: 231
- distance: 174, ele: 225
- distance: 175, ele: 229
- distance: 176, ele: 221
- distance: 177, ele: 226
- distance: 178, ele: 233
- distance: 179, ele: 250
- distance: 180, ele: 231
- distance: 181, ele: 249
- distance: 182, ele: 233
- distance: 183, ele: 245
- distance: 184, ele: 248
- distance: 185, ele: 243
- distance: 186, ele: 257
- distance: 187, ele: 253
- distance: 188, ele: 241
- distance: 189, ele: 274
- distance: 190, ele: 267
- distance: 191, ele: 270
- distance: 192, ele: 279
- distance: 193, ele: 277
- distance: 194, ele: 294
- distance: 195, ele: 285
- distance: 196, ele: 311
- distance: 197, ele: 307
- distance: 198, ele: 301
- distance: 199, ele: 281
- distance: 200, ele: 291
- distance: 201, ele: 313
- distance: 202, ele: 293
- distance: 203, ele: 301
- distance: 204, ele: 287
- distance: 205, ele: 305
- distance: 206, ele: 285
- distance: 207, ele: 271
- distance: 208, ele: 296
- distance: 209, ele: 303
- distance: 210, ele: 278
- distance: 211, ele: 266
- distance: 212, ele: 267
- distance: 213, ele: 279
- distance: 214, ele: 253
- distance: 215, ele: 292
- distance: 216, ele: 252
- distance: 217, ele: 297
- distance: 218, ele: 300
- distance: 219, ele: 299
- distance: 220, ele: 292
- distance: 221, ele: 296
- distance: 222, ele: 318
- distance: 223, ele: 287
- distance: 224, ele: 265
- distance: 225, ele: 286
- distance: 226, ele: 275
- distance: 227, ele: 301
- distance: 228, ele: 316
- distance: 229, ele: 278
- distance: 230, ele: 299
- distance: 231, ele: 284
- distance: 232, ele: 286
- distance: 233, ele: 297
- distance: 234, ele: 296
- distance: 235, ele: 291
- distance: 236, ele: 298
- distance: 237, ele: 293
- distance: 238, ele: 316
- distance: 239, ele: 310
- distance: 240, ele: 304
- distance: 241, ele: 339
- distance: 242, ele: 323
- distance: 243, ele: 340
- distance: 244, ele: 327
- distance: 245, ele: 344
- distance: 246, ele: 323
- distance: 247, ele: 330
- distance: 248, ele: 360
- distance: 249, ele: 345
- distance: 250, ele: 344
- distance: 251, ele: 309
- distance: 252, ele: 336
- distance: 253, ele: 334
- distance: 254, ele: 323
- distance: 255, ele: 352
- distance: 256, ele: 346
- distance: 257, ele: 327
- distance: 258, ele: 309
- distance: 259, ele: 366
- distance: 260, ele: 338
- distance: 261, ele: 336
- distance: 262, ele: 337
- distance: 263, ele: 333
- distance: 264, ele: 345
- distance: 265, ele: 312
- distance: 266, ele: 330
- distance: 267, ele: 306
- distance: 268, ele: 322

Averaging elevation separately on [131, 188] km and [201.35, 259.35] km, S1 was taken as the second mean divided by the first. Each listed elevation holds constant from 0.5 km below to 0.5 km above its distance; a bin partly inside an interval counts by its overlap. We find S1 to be 1.3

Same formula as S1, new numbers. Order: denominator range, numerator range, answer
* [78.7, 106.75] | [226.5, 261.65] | 1.26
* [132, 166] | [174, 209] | 1.19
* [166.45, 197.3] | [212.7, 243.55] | 1.18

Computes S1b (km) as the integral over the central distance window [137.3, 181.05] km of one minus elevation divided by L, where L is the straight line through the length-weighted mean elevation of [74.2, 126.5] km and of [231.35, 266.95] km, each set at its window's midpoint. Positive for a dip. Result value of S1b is 9.2 km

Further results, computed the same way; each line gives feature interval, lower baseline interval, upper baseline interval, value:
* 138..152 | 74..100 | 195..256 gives 2.6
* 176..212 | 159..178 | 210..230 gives -2.2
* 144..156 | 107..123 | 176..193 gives 2.0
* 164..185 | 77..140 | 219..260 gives 3.7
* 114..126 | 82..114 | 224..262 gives 0.3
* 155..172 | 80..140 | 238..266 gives 3.7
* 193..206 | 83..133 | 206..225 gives -0.7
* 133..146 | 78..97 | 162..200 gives 0.4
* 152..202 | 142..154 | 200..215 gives 0.9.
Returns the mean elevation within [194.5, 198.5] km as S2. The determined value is 301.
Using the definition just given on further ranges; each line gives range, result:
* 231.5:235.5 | 292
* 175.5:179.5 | 232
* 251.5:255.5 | 336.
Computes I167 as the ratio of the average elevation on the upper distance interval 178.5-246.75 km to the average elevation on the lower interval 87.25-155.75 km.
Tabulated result 1.2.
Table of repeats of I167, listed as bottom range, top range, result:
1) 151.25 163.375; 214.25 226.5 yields 1.36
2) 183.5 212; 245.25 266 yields 1.19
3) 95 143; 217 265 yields 1.23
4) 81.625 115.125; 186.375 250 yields 1.16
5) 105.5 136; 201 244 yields 1.13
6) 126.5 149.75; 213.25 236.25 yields 1.19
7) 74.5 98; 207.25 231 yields 1.14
